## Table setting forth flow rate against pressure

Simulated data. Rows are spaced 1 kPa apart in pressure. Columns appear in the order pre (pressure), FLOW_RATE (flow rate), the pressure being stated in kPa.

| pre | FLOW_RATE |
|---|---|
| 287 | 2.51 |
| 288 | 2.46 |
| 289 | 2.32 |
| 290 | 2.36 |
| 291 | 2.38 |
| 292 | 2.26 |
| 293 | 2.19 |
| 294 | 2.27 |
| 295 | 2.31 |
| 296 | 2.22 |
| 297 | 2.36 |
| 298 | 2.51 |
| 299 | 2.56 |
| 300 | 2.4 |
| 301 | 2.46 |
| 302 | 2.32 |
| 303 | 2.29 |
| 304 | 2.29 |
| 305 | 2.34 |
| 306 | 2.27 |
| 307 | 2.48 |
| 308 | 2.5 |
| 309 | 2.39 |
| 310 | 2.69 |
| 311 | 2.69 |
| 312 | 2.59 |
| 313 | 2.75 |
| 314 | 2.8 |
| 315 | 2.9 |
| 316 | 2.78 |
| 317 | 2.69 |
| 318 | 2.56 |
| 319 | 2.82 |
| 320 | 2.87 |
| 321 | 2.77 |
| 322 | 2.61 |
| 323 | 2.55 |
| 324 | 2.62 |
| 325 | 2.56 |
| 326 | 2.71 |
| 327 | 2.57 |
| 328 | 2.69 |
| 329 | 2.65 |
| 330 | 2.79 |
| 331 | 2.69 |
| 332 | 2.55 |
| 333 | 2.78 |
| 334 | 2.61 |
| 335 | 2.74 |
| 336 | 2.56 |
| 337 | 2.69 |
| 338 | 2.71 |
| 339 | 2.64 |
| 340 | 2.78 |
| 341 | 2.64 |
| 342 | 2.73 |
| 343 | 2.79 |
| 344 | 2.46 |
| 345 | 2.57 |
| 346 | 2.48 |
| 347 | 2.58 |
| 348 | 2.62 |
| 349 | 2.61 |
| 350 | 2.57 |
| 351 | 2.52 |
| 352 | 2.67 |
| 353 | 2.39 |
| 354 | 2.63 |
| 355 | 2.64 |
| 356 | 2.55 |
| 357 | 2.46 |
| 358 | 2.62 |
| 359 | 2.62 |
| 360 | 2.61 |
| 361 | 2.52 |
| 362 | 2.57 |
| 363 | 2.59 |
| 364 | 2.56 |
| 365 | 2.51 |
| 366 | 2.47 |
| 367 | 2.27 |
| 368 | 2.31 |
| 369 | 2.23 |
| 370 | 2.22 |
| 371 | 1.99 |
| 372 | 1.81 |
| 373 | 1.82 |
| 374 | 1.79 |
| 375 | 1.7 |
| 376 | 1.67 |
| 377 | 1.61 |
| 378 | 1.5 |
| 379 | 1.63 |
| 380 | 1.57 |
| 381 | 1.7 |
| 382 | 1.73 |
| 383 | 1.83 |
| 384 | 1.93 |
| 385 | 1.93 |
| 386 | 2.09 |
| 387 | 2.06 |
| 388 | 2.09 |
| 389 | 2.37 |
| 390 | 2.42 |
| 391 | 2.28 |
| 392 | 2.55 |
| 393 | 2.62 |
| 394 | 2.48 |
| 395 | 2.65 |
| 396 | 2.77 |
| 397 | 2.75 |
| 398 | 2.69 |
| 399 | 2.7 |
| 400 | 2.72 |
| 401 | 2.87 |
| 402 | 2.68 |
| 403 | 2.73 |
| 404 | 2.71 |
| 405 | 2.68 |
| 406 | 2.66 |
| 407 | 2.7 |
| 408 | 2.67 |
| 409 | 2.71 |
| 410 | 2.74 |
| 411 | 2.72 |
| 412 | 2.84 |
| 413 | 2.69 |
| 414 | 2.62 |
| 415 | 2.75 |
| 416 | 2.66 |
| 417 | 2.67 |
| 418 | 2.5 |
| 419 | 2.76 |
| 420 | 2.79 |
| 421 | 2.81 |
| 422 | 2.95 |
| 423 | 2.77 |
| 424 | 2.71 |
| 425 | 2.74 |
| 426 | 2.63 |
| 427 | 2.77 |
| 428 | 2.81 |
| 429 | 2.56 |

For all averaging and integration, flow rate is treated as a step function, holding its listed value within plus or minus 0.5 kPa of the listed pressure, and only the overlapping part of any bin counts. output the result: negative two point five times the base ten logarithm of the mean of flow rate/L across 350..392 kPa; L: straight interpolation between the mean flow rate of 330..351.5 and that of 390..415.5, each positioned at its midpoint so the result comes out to 0.21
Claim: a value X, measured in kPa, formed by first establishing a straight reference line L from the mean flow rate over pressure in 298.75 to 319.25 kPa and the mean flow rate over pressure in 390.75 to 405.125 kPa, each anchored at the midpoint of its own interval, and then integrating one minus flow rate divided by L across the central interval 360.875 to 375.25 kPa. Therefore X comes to 2.19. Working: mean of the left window 2.55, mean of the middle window 2.23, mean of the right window 2.66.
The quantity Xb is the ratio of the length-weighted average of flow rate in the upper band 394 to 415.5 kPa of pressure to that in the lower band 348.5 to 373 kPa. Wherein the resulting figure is 1.11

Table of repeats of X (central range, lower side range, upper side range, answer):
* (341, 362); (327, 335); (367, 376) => -2.37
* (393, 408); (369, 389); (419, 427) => -2.61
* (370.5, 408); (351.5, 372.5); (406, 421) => 5.12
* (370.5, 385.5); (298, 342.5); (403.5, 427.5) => 5.21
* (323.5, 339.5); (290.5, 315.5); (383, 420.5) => -1.15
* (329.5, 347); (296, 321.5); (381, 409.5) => -0.94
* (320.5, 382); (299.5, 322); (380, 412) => 2.38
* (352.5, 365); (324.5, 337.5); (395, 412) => 0.57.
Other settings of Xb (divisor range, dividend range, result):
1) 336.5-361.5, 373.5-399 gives 0.81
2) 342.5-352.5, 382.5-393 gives 0.84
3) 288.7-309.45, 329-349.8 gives 1.12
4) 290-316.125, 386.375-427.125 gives 1.08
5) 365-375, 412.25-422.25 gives 1.29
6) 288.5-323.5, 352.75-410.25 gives 0.93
